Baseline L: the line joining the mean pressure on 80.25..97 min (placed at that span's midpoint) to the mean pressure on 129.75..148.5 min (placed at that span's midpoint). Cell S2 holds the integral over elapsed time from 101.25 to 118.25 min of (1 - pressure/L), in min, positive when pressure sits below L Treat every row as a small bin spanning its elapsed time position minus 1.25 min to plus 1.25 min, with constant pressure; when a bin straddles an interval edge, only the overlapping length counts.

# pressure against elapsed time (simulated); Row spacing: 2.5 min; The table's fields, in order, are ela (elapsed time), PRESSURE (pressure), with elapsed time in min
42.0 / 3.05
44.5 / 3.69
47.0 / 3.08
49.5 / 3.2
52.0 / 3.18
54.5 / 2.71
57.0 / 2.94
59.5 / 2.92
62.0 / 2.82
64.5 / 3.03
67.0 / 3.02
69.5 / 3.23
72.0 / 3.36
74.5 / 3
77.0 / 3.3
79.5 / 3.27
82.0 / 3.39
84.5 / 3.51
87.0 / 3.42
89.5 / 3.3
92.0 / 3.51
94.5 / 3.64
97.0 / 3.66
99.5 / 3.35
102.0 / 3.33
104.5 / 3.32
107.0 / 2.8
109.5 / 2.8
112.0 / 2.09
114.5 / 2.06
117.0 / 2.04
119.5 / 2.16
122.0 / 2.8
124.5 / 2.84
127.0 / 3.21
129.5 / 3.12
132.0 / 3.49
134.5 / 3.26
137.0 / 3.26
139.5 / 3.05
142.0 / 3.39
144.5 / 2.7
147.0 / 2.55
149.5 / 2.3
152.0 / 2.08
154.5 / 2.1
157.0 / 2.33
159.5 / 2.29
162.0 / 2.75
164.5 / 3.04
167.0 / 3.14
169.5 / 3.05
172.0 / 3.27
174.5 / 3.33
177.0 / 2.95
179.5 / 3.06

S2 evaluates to 3.6 min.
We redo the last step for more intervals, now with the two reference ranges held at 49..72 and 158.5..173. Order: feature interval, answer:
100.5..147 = 1.5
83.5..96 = -2.0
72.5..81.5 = -0.6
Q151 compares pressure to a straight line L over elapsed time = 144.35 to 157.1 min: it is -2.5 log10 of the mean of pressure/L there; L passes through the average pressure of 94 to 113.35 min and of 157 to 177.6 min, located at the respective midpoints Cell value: 0.28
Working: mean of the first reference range 3.1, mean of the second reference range 2.94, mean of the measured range 2.31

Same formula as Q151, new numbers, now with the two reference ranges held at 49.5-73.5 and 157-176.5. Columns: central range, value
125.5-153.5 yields 0.01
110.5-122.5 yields 0.33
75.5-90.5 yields -0.12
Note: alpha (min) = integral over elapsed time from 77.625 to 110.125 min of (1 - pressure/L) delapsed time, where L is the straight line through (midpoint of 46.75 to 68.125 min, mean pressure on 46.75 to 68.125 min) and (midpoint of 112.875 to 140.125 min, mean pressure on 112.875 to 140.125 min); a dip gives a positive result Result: -4.9 min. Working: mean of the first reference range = 2.98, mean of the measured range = 3.34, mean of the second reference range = 2.83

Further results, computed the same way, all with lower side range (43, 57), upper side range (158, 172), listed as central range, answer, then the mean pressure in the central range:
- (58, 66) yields 0.5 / 2.93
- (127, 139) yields -1.2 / 3.26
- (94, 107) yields -1.5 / 3.39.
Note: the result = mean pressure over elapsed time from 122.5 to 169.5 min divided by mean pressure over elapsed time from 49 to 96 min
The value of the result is 0.9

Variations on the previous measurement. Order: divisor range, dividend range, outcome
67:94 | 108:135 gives 0.81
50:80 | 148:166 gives 0.79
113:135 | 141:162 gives 0.90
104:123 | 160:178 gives 1.23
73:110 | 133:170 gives 0.83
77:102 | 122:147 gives 0.90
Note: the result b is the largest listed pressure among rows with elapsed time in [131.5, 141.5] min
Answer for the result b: 3.49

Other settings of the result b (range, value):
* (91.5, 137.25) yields 3.66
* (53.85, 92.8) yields 3.51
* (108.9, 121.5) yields 2.8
